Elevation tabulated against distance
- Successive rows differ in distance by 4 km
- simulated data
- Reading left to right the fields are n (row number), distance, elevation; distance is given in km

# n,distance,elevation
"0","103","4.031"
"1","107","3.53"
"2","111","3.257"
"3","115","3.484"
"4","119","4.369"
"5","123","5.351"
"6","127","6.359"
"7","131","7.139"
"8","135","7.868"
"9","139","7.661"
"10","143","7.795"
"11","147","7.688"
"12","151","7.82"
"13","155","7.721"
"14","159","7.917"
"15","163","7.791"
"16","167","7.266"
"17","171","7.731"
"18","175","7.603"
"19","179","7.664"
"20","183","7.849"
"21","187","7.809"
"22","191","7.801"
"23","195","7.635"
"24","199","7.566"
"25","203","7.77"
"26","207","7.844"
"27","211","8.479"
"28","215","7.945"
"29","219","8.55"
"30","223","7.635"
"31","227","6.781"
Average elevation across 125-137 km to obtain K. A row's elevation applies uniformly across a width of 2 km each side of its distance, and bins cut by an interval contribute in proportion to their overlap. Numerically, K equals 7.12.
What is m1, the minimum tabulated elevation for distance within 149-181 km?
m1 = 7.266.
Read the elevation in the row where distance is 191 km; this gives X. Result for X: 7.801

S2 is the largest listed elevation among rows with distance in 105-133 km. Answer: 7.139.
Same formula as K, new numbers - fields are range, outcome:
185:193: 7.8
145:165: 7.79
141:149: 7.74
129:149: 7.63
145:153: 7.75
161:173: 7.6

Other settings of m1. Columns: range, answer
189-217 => 7.566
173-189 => 7.603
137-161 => 7.661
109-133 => 3.257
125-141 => 6.359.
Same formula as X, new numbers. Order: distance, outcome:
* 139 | 7.661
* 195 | 7.635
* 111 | 3.257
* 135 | 7.868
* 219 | 8.55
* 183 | 7.849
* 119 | 4.369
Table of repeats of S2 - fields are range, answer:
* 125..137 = 7.868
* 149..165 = 7.917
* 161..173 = 7.791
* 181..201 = 7.849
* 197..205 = 7.77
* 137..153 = 7.82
